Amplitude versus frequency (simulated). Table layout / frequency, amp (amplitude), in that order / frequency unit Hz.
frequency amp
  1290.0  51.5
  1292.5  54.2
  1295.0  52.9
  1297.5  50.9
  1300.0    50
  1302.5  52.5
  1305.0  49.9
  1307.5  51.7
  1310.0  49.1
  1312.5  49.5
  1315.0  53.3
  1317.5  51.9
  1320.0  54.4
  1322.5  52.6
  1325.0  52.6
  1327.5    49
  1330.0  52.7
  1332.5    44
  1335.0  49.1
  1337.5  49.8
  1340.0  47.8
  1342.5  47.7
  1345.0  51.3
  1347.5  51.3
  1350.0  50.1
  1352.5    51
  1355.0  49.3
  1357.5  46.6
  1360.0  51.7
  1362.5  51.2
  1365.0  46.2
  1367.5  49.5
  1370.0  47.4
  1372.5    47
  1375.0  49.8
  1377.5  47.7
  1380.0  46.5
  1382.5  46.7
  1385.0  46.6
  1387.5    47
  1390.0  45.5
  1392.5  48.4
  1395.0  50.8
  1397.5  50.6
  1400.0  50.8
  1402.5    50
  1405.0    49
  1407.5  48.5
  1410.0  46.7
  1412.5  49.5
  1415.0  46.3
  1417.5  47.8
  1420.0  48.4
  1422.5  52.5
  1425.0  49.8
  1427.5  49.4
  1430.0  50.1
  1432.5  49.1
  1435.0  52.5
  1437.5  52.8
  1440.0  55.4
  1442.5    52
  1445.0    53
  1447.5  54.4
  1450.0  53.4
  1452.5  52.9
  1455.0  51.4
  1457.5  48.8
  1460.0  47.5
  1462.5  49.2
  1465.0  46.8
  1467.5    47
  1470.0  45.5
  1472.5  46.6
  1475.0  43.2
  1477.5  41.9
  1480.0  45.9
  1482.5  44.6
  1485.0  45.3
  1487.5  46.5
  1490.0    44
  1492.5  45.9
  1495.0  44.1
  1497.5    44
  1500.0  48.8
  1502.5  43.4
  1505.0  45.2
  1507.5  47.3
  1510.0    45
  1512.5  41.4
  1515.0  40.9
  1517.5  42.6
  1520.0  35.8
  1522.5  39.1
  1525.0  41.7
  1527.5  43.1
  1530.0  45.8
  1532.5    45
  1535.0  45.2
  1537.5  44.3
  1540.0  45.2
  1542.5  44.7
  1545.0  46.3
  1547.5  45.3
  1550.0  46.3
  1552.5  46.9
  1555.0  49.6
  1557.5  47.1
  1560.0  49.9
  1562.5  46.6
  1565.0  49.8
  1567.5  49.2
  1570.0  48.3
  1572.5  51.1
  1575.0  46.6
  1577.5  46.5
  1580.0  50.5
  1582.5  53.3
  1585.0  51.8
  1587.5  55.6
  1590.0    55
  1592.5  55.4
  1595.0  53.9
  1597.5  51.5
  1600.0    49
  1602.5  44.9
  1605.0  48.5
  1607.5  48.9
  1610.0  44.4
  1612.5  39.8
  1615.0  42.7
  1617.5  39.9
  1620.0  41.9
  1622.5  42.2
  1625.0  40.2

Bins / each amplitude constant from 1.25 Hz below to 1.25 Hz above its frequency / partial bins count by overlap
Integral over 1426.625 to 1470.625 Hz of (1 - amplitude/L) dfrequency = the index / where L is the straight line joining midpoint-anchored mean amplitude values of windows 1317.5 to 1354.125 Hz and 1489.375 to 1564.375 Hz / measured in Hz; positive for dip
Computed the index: -3.5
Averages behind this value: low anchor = 50.3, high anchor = 44.7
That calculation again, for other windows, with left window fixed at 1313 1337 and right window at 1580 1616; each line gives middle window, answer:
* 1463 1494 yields 3.0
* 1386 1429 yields 1.5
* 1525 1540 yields 1.7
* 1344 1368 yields 0.5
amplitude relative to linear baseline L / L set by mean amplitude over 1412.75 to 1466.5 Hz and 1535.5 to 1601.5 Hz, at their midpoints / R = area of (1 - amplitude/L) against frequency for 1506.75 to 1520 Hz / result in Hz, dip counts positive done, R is 1.9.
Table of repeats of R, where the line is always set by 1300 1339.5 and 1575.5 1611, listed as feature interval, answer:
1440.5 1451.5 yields -0.6 Hz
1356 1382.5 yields 1.3 Hz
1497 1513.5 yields 1.8 Hz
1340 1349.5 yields 0.2 Hz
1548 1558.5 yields 0.7 Hz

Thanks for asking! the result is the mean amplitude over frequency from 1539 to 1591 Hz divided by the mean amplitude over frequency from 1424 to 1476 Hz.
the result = 1.0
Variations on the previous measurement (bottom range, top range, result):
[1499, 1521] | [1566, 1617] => 1.13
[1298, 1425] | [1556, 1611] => 1.01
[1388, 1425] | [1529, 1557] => 0.94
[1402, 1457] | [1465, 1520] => 0.88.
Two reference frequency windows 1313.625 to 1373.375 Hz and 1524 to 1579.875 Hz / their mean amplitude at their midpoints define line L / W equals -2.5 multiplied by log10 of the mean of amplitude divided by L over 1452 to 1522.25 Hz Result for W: 0.06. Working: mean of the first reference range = 49.9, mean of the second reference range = 46.7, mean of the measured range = 45.2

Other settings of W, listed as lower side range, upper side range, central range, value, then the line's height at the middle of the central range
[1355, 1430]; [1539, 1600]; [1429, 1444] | -0.07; 48.8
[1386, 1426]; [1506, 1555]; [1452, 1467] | -0.05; 46.7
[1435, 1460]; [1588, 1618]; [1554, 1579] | 0.02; 49.2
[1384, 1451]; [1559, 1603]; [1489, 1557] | 0.14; 50.4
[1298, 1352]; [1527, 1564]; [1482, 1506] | 0.05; 47.2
